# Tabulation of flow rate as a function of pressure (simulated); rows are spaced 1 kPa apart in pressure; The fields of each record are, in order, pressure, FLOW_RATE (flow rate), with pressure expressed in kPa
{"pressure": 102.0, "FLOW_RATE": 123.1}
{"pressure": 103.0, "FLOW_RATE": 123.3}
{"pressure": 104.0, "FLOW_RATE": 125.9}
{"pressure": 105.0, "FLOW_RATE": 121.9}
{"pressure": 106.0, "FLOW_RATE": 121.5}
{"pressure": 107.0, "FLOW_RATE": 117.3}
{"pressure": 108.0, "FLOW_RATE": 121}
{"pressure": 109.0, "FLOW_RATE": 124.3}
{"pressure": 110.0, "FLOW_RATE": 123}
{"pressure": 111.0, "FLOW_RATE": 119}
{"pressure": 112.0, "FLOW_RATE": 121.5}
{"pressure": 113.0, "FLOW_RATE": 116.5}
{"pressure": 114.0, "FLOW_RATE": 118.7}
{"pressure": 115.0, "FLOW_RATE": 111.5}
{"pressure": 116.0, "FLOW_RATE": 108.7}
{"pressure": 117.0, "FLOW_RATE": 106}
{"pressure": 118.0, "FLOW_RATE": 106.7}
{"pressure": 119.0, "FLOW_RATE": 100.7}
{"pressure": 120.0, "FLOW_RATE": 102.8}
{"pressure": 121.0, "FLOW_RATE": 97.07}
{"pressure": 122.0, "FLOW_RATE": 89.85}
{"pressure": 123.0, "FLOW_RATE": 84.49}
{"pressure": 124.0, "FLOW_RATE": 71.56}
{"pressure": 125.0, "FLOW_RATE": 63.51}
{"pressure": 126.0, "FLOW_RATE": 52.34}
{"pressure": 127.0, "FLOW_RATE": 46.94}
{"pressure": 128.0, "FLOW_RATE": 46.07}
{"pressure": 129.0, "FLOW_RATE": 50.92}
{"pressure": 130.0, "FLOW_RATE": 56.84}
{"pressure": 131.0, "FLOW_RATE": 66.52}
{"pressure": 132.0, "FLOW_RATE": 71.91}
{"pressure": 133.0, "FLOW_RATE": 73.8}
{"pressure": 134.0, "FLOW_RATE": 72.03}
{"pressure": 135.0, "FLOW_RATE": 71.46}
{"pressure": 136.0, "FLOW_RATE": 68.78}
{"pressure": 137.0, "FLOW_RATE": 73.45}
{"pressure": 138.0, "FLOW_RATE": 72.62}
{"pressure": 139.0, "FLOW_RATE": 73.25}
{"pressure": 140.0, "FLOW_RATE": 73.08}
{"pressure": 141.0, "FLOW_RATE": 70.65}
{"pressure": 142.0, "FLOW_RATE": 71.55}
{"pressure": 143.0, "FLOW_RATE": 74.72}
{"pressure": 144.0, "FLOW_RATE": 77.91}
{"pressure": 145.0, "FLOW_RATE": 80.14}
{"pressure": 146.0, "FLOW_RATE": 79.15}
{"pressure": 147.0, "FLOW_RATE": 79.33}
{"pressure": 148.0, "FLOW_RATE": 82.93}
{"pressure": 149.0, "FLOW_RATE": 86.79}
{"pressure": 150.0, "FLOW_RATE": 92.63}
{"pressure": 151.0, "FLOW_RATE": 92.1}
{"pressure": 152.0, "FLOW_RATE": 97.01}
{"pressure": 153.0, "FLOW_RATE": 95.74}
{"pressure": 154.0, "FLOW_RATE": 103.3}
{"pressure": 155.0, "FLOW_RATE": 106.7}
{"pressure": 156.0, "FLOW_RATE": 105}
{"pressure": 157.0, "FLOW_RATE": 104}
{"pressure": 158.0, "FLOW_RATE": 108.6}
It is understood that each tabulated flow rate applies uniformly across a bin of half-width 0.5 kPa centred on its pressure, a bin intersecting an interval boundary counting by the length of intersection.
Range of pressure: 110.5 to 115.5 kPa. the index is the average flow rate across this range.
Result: 117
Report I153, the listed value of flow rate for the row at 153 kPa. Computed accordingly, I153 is 95.74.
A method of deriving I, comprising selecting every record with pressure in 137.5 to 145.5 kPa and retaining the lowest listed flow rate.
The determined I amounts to 70.65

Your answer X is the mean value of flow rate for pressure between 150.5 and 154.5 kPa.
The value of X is 97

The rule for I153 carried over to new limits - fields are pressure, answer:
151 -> 92.1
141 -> 70.65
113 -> 116.5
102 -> 123.1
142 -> 71.55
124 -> 71.56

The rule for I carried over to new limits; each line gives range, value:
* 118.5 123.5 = 84.49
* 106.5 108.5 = 117.3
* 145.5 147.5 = 79.15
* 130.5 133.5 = 66.52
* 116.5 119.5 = 100.7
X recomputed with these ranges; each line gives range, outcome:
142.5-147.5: 78.2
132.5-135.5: 72.4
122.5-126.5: 68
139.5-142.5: 71.8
